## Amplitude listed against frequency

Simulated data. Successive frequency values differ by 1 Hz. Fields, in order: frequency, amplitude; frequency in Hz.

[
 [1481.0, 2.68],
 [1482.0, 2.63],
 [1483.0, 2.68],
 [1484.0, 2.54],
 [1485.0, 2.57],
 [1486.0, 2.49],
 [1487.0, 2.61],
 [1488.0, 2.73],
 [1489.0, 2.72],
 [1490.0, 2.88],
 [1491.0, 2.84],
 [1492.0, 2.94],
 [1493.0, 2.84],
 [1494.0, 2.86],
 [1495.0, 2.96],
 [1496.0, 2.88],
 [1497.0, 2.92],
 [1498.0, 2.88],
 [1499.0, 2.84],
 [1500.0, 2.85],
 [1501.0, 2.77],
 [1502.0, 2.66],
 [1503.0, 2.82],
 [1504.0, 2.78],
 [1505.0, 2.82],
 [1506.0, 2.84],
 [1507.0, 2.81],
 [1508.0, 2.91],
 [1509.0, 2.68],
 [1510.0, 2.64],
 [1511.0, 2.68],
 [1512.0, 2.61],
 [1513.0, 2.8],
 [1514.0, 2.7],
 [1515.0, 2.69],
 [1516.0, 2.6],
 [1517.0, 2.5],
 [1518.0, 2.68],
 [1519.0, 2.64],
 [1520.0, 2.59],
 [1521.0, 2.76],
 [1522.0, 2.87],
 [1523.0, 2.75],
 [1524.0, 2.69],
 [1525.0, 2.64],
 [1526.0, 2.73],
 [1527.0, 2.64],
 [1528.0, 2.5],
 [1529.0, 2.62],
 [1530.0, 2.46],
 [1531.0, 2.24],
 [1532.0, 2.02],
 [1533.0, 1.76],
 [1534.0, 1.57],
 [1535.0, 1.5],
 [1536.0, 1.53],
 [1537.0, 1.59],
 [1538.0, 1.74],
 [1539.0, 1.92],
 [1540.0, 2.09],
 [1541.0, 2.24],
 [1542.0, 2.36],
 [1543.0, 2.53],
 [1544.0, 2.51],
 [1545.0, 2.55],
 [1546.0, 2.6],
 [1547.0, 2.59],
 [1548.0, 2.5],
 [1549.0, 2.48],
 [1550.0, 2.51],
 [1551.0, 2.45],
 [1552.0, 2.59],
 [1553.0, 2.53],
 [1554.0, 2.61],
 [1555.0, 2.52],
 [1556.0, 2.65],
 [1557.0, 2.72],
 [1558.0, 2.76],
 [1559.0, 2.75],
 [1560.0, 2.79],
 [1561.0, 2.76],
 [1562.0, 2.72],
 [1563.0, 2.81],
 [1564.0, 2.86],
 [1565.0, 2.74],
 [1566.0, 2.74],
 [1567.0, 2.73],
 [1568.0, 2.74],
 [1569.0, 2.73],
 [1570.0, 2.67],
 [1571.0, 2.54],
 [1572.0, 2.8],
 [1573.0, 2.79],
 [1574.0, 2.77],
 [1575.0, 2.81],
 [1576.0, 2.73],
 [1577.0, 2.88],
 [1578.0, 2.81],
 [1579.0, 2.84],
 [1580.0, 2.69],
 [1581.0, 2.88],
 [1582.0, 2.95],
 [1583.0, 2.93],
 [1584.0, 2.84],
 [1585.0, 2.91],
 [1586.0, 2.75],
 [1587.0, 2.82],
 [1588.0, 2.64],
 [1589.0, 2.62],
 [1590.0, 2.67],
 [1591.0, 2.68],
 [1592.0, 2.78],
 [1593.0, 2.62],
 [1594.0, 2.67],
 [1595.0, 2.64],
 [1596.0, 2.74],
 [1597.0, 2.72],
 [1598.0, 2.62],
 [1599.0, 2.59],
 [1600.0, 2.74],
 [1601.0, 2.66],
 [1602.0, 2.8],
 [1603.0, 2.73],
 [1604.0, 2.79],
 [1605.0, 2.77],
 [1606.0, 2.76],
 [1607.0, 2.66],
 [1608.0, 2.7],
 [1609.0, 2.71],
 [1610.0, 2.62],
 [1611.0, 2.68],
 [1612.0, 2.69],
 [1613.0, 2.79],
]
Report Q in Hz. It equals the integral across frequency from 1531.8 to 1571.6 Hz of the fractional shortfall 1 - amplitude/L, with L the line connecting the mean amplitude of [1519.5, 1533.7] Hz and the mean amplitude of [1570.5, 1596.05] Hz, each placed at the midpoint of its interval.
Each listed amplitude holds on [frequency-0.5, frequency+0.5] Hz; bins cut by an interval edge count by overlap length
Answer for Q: 3.0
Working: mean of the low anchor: 2.51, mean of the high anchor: 2.76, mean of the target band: 2.43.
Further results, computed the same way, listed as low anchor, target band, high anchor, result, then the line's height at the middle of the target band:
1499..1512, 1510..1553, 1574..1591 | 5.69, 2.78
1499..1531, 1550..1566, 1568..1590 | 0.41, 2.75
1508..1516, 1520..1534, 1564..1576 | 1.15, 2.71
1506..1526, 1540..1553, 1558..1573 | 1.19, 2.73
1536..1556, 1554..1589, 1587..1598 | -3.20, 2.53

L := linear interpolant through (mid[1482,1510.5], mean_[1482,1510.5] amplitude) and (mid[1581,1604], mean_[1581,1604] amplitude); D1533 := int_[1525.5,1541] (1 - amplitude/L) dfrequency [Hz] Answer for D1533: 3.9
